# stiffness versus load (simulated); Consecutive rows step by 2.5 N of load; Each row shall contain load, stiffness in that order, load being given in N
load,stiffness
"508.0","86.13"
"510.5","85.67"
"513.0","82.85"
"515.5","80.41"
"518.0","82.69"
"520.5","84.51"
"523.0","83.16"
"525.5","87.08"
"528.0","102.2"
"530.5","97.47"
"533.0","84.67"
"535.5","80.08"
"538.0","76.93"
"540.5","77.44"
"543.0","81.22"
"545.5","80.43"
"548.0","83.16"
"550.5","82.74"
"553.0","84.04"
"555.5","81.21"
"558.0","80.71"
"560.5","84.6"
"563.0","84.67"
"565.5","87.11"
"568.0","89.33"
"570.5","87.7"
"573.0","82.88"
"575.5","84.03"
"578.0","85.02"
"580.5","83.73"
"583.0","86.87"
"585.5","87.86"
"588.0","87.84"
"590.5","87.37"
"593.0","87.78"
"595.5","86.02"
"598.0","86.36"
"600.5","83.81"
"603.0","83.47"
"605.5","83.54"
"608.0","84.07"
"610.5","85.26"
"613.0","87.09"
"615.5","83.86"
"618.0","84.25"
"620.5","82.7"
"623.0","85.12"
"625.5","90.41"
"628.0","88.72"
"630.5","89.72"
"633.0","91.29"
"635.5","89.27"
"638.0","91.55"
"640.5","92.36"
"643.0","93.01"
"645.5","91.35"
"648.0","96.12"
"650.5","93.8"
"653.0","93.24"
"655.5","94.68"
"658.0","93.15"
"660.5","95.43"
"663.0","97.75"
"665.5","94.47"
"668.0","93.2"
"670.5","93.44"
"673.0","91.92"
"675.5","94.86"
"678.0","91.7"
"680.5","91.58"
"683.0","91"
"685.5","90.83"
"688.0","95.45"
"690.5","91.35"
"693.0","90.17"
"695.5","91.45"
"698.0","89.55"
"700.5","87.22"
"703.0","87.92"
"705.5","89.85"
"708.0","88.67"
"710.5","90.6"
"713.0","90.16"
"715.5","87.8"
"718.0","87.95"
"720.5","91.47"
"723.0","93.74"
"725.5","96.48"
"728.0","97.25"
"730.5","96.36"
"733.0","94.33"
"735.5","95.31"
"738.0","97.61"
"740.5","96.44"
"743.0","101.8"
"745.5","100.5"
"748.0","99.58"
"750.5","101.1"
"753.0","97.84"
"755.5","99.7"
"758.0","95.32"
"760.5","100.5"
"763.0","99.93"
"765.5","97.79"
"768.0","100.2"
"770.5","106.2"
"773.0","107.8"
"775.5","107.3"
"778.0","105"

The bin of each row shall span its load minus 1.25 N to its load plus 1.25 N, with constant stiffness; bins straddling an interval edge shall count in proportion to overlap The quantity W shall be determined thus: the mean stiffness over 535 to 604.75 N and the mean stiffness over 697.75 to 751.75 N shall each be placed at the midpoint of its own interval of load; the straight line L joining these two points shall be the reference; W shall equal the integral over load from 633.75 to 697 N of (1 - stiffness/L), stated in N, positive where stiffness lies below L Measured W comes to -2.0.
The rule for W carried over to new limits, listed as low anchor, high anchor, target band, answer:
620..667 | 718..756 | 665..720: 2.1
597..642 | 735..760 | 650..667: -0.8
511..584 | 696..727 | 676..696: -0.6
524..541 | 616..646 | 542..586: 1.7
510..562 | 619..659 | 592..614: 0.8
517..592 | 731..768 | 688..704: 0.8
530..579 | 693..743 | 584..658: -1.1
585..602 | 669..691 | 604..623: 0.8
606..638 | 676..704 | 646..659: -0.8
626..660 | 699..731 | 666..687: -0.2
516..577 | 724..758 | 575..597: 0.2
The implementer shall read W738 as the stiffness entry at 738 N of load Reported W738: 97.61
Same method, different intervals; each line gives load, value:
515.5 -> 80.41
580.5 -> 83.73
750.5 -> 101.1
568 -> 89.33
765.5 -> 97.79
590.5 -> 87.37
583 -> 86.87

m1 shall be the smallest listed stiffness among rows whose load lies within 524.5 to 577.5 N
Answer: 76.93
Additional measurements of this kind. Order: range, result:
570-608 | 82.88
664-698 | 89.55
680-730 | 87.22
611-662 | 82.7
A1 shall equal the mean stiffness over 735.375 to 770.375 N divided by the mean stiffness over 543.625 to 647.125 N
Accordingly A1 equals 1.15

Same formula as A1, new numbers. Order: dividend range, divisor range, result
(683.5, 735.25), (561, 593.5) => 1.06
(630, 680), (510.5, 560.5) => 1.11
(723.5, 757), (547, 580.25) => 1.16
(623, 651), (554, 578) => 1.08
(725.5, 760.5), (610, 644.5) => 1.11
